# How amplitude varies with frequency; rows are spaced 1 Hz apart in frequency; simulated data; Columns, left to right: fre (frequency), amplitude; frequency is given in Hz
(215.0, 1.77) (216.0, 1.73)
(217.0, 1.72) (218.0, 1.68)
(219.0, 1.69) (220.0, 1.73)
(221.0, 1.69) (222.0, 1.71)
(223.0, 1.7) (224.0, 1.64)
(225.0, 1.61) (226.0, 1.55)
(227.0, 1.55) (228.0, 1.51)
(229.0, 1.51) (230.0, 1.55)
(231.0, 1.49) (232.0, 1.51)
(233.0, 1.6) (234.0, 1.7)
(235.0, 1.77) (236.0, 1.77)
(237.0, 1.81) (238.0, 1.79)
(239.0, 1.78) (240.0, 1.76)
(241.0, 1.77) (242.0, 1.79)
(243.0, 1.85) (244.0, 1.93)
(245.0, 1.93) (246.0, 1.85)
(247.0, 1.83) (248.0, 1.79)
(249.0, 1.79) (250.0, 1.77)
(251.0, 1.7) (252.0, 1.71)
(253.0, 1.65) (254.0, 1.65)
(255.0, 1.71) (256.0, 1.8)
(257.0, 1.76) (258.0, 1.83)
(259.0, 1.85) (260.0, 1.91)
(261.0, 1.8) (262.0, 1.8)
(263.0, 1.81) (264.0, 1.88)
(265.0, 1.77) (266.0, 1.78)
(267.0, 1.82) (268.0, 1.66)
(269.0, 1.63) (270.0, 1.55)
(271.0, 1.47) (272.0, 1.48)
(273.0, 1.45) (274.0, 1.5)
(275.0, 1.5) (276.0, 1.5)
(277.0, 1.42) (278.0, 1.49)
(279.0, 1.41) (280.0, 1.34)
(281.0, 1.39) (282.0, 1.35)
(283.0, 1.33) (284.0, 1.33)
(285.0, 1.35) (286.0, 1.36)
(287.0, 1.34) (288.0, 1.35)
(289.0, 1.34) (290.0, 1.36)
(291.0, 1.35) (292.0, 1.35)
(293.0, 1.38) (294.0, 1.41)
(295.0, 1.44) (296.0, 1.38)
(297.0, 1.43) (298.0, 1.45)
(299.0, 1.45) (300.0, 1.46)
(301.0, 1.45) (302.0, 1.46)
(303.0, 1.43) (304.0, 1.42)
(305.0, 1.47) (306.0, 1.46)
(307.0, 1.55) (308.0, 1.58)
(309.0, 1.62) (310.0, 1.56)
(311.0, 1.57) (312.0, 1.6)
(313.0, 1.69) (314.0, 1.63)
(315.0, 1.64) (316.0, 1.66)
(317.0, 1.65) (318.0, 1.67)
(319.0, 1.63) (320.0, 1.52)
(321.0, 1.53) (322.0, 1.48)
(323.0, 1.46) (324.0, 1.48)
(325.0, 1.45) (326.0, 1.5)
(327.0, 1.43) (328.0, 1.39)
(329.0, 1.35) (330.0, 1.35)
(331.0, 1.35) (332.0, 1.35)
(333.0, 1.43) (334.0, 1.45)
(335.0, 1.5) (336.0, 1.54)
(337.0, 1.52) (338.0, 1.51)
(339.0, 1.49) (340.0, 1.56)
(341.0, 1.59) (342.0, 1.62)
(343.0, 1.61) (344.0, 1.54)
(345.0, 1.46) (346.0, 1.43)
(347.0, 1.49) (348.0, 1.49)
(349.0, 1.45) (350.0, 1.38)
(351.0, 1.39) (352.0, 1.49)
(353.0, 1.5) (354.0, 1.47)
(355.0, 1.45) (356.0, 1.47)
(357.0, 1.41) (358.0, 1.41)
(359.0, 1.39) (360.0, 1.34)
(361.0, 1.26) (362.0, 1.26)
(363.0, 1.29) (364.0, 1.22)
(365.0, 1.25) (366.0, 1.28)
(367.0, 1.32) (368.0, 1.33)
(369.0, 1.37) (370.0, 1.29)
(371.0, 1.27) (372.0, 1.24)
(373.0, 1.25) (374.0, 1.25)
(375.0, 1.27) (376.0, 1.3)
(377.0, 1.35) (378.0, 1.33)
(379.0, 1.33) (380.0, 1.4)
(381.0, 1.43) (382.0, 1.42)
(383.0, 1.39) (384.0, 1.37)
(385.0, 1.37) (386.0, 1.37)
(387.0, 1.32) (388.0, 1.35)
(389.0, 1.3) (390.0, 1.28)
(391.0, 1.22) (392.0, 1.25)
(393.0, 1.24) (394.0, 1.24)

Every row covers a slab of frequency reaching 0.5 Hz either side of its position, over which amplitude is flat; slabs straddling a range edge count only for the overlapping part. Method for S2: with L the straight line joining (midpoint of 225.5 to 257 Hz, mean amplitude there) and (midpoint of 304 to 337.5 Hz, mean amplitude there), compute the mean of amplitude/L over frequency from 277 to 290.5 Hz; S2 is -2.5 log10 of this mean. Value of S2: 0.18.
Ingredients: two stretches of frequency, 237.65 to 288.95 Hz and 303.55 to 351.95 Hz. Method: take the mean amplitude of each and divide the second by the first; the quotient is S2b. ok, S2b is 0.9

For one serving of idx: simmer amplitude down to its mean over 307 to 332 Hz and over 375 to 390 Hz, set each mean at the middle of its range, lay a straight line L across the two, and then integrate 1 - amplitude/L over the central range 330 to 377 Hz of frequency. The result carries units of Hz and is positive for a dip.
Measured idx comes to 1.1 Hz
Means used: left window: 1.53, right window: 1.35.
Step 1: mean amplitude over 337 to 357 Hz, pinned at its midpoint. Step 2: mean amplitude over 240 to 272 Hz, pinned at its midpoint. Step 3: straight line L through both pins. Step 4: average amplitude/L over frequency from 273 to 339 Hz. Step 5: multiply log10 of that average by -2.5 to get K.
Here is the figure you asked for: 0.105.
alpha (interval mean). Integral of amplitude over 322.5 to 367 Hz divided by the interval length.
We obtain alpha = 1.43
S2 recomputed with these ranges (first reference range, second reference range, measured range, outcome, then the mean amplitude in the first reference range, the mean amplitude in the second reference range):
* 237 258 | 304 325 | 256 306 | 0.11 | 1.78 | 1.57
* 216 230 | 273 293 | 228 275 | -0.14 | 1.64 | 1.39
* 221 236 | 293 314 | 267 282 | 0.03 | 1.61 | 1.49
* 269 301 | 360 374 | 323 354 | -0.11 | 1.41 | 1.28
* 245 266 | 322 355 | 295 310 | 0.09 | 1.79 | 1.47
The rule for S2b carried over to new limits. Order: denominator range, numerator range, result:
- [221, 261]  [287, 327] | 0.87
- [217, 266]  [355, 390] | 0.77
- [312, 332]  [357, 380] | 0.86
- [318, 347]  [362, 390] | 0.89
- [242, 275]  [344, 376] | 0.78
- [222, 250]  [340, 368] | 0.83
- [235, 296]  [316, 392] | 0.87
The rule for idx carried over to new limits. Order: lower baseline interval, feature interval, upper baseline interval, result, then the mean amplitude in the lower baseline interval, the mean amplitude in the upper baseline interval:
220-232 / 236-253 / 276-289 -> -3.1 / 1.59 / 1.38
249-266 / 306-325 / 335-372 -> -0.2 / 1.78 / 1.42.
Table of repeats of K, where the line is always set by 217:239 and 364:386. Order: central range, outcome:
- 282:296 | 0.12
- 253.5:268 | -0.14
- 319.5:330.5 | -0.01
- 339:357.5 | -0.08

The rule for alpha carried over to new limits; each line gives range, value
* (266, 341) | 1.48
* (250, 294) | 1.56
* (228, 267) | 1.75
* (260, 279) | 1.63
